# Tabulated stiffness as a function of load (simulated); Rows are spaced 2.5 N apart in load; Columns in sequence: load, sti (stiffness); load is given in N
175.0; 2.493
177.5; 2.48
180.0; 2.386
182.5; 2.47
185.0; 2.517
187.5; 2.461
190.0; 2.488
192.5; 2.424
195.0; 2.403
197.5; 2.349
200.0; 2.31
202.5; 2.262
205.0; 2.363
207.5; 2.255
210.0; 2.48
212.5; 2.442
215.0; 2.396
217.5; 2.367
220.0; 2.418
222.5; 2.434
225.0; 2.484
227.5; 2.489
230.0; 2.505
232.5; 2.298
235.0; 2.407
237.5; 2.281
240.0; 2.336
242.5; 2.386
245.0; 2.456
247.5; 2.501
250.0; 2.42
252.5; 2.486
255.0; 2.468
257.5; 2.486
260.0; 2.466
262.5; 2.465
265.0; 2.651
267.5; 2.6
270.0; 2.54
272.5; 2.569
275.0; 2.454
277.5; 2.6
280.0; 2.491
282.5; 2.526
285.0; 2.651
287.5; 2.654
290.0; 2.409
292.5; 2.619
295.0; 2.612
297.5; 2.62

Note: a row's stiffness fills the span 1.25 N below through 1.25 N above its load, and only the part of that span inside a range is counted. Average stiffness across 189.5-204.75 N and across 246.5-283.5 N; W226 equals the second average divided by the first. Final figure 1.1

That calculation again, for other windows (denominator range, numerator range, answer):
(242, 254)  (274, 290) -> 1.04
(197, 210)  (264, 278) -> 1.11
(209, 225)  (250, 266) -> 1.03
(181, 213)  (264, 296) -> 1.07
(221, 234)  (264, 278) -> 1.05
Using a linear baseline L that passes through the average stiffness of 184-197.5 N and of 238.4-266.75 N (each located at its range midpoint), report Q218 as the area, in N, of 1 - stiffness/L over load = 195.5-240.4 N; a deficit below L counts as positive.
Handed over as 1.3 N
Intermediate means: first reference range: 2.45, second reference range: 2.47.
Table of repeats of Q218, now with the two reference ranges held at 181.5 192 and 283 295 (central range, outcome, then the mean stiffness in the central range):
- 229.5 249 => 1.1 N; 2.39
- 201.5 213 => 0.7 N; 2.36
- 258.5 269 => 0.1 N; 2.54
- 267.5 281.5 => 0.2 N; 2.54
